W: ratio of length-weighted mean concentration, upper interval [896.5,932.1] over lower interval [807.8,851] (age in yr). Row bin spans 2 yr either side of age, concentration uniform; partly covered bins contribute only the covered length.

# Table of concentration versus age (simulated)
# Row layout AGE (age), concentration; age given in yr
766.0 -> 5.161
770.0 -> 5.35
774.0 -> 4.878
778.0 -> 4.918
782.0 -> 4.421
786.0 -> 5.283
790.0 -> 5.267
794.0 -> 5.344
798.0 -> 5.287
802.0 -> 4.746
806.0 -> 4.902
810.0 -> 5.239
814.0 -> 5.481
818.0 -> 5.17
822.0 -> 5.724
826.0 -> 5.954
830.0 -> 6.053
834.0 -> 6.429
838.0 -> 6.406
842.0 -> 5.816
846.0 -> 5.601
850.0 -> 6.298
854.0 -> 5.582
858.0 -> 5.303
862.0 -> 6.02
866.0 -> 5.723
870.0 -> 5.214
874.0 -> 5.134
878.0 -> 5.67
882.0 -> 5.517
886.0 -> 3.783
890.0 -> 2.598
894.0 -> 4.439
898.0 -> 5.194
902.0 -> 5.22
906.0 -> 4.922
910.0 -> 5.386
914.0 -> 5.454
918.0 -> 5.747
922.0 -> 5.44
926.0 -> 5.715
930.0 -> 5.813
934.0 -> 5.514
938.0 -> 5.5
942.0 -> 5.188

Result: 0.93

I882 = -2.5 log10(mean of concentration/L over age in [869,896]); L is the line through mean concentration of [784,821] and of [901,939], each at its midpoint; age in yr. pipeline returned 0.17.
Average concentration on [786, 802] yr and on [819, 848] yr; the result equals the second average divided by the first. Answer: 1.14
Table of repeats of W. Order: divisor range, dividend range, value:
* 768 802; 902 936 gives 1.08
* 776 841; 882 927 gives 0.91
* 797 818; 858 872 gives 1.09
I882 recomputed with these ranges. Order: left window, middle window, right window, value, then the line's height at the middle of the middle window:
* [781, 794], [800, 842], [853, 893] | -0.113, 5.06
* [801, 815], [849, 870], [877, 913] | -0.169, 4.88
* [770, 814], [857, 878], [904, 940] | -0.038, 5.32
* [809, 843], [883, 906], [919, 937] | 0.288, 5.69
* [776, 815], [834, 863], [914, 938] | -0.116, 5.3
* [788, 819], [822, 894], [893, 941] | -0.037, 5.27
